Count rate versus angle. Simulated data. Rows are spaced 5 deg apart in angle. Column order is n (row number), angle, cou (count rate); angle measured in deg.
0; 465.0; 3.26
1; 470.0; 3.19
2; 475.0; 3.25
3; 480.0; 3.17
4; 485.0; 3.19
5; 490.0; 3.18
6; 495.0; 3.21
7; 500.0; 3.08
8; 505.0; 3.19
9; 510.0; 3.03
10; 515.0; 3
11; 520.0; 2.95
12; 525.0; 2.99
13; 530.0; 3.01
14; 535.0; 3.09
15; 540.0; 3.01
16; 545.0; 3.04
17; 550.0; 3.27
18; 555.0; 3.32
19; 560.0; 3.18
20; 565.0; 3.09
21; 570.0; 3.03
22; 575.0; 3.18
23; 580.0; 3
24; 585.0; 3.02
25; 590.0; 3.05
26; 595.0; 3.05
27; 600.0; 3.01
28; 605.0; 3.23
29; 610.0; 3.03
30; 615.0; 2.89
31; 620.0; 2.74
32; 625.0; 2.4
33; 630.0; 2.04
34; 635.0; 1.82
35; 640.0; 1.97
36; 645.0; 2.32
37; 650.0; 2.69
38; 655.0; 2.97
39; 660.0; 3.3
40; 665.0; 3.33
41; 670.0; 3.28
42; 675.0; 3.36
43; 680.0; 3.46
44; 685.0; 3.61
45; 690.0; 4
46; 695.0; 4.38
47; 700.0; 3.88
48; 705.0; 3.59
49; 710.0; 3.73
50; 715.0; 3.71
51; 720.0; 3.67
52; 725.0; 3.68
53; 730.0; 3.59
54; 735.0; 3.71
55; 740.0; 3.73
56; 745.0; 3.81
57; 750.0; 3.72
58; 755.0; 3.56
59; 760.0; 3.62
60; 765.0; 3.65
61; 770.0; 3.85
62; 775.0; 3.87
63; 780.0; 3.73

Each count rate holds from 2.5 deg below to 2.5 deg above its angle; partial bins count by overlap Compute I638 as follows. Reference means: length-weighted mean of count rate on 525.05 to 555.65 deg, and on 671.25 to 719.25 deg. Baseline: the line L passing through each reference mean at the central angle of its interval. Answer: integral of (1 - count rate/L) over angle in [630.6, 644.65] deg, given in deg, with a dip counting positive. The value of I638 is 6.1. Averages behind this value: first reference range 3.1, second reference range 3.73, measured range 1.98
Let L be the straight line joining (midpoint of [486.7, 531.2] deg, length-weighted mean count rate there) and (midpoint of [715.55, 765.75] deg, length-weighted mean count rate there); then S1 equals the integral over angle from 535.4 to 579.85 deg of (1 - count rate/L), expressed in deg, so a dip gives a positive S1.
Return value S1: 1.0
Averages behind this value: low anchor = 3.08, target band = 3.13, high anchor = 3.68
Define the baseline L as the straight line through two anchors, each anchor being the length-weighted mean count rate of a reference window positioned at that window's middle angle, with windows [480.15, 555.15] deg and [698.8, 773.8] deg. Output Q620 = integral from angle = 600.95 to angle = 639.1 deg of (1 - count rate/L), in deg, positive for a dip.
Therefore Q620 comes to 8.94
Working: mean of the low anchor 3.1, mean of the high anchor 3.7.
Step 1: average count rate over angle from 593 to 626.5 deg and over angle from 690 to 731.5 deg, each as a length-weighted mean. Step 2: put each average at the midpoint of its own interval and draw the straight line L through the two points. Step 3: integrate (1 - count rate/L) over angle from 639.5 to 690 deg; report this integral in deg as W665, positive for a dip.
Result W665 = 4.3 deg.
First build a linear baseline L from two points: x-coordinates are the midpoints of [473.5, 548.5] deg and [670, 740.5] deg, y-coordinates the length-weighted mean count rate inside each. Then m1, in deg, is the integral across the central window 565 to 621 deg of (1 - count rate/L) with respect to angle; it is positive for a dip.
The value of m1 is 5.32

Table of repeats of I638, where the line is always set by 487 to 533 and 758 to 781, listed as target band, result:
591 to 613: 1.6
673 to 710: -2.2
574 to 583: 0.5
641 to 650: 2.8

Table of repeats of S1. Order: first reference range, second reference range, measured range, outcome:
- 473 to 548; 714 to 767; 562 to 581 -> 0.96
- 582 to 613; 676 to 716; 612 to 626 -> 2.17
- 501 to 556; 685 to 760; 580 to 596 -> 1.23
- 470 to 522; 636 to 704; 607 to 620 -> 1.14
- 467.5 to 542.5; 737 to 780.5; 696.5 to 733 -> -0.95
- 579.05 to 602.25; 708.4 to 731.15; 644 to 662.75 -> 2.69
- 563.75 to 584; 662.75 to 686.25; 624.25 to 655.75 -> 9.71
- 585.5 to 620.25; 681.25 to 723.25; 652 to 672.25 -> 1.65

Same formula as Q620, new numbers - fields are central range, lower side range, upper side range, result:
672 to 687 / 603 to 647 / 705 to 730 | -1.31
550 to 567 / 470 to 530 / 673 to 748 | 0.37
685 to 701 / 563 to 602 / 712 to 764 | -2.44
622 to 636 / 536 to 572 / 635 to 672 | 3.51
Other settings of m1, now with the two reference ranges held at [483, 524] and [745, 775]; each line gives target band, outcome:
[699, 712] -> -0.5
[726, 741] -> -0.1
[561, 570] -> 0.4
